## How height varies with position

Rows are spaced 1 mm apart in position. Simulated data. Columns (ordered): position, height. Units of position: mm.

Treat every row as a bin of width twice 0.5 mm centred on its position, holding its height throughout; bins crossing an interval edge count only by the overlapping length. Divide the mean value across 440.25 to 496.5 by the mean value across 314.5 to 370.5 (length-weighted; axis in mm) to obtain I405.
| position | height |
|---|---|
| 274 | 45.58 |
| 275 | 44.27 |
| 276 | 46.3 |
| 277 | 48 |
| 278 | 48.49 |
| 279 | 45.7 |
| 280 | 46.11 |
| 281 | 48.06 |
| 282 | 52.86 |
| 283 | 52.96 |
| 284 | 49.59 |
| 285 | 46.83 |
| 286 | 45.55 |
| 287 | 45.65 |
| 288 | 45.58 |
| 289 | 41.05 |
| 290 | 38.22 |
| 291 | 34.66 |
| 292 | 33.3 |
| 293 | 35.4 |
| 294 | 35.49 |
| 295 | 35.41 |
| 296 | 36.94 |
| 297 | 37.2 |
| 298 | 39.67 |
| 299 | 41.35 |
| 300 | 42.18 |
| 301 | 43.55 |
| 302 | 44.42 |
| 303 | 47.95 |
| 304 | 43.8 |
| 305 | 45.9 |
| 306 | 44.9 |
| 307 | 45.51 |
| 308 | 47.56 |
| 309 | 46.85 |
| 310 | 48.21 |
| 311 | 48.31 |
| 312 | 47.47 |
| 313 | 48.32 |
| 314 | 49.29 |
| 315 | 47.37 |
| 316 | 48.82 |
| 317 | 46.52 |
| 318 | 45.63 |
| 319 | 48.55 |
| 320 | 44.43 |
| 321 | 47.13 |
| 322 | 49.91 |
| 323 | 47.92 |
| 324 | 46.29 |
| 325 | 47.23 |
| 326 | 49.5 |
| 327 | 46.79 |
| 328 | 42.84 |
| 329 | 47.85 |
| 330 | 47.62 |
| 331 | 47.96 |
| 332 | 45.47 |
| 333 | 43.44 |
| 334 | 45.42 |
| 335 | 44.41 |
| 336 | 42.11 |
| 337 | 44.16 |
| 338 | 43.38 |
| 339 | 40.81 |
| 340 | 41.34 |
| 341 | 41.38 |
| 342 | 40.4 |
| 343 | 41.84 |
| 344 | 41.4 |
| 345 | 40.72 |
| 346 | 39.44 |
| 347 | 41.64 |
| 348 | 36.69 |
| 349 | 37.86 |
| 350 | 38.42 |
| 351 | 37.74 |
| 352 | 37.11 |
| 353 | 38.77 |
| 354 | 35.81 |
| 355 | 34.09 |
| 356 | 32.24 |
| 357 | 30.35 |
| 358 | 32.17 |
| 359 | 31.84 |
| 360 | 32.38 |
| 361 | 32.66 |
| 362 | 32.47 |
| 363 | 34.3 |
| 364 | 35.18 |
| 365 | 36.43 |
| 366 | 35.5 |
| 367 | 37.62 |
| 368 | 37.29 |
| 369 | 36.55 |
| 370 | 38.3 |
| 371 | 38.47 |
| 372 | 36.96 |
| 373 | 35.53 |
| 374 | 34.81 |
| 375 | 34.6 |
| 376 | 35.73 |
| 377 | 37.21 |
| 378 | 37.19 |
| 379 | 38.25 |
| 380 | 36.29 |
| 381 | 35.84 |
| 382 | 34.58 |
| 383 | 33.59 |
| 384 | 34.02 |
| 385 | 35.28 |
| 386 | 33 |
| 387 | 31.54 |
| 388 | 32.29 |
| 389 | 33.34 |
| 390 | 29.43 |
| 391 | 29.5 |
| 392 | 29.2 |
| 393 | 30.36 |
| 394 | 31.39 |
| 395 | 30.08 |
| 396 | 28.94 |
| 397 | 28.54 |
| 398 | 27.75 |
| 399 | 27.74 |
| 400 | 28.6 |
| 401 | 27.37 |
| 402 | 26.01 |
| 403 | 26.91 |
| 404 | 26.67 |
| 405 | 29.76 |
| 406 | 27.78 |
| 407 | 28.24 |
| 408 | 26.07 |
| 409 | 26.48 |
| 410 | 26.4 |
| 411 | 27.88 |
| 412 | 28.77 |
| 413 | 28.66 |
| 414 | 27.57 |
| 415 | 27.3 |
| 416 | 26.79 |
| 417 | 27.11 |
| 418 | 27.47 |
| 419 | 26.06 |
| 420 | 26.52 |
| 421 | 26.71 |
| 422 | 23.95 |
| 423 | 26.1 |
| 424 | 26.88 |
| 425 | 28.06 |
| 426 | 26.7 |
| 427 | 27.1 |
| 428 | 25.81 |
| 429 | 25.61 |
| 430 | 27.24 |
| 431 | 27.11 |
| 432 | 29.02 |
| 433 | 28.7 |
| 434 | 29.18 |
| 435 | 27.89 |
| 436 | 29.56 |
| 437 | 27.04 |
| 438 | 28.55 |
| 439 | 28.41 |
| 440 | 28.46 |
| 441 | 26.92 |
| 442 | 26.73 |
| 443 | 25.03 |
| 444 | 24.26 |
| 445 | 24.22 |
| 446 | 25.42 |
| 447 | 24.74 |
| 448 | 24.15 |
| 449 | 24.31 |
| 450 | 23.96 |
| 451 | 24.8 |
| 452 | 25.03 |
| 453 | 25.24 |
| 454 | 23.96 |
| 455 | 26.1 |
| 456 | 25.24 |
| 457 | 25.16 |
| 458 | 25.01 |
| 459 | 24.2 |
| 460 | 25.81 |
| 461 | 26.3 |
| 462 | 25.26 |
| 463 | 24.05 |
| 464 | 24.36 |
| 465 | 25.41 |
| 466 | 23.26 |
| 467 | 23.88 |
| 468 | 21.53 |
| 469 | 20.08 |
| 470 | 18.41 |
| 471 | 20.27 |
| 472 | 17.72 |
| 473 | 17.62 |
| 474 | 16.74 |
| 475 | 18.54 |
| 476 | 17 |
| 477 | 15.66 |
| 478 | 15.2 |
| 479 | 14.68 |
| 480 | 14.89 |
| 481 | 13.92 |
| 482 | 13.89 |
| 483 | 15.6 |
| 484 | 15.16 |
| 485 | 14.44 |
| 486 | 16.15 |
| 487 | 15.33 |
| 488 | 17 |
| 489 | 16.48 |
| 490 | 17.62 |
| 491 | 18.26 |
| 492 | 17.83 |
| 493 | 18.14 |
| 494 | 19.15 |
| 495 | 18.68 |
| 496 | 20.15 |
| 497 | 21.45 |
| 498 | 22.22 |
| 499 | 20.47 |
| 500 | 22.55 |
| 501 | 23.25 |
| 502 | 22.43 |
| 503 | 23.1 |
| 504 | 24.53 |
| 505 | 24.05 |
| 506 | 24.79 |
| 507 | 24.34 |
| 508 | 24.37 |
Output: 0.5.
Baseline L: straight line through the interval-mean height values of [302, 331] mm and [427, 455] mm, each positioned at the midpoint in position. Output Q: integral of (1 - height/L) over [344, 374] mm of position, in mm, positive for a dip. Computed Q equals 2.9 mm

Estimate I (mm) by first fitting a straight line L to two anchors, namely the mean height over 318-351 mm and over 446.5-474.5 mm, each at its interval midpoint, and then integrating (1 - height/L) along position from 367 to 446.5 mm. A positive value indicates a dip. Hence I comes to 5.6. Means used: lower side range 43.8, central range 29.8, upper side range 23.3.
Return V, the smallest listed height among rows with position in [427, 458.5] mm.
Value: 23.96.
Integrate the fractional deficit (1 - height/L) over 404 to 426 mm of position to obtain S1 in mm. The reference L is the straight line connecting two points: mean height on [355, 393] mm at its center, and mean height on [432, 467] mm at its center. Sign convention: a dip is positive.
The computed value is 1.9 mm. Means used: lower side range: 34.3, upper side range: 25.8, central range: 27.1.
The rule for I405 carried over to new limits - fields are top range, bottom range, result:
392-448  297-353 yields 0.62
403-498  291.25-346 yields 0.53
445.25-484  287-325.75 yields 0.49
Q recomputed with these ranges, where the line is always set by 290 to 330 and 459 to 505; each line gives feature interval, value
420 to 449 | -0.4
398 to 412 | 1.5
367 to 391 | -0.5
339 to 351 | -0.2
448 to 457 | -0.4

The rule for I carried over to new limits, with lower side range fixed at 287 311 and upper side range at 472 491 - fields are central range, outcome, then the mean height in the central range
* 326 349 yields -4.3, 43.1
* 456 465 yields -2.9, 25.1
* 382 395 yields -1.3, 31.9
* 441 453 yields -2.3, 24.9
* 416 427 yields -1.0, 26.6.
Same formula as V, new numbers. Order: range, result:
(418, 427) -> 23.95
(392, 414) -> 26.01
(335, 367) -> 30.35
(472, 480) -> 14.68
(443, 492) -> 13.89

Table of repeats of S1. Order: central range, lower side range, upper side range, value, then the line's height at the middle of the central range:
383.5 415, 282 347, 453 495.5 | 2.07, 31.2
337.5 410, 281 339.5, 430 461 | 4.05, 36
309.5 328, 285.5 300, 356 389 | -4.81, 37.7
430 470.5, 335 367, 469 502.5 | -4.27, 23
